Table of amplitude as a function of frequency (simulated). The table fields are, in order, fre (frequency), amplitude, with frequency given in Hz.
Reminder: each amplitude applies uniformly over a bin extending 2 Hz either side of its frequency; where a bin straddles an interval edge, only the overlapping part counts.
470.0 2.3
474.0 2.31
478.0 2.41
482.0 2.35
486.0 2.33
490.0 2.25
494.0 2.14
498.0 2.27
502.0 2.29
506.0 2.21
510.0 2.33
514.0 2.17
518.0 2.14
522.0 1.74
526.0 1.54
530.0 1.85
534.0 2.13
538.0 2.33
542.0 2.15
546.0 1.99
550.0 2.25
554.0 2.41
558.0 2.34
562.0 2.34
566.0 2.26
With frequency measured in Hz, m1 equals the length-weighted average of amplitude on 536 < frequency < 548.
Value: 2.16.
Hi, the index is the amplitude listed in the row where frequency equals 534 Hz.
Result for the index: 2.13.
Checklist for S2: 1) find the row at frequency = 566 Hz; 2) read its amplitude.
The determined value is 2.26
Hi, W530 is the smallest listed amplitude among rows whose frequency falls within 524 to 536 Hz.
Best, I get 1.54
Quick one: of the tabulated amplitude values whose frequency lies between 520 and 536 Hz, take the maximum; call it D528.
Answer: 2.13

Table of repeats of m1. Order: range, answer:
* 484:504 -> 2.26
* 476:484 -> 2.38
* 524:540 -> 1.96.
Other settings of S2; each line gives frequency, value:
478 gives 2.41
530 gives 1.85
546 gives 1.99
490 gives 2.25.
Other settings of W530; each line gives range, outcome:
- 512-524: 1.74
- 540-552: 1.99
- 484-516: 2.14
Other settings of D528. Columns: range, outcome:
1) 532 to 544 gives 2.33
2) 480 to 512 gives 2.35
